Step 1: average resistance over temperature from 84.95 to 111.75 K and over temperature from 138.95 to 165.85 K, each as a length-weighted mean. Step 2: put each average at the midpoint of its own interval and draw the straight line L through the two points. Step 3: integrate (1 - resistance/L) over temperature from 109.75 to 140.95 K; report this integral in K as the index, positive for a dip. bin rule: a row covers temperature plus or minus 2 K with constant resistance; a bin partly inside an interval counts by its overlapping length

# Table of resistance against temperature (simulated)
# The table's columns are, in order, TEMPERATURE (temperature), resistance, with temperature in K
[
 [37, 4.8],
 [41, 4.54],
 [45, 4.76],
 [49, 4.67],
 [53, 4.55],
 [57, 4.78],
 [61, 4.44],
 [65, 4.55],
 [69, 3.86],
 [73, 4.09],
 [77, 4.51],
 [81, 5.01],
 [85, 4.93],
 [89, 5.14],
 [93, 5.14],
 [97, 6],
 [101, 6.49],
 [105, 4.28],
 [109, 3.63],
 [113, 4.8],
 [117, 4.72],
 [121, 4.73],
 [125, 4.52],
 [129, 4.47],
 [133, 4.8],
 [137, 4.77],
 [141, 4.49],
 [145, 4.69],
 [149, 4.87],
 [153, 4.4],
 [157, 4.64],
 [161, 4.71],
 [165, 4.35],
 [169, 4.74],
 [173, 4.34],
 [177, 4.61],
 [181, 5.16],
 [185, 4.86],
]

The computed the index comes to 1.4 K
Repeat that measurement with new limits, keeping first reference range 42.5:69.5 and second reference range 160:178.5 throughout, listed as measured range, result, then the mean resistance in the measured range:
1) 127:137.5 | -0.28 K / 4.67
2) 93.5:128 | -2.64 K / 4.89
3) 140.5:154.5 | -0.28 K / 4.63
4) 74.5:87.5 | -0.72 K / 4.8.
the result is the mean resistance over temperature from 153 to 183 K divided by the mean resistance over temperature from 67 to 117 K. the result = 1.0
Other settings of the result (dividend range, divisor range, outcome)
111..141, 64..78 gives 1.11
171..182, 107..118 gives 1.07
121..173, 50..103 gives 0.95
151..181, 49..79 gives 1.04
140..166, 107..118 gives 1.06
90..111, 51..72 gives 1.16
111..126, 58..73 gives 1.10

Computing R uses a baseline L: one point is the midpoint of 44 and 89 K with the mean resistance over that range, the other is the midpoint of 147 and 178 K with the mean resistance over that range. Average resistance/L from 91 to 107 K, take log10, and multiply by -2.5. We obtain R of -0.19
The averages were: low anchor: 4.58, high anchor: 4.58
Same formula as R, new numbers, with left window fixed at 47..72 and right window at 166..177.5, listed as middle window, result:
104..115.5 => 0.06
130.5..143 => -0.04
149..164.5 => -0.02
